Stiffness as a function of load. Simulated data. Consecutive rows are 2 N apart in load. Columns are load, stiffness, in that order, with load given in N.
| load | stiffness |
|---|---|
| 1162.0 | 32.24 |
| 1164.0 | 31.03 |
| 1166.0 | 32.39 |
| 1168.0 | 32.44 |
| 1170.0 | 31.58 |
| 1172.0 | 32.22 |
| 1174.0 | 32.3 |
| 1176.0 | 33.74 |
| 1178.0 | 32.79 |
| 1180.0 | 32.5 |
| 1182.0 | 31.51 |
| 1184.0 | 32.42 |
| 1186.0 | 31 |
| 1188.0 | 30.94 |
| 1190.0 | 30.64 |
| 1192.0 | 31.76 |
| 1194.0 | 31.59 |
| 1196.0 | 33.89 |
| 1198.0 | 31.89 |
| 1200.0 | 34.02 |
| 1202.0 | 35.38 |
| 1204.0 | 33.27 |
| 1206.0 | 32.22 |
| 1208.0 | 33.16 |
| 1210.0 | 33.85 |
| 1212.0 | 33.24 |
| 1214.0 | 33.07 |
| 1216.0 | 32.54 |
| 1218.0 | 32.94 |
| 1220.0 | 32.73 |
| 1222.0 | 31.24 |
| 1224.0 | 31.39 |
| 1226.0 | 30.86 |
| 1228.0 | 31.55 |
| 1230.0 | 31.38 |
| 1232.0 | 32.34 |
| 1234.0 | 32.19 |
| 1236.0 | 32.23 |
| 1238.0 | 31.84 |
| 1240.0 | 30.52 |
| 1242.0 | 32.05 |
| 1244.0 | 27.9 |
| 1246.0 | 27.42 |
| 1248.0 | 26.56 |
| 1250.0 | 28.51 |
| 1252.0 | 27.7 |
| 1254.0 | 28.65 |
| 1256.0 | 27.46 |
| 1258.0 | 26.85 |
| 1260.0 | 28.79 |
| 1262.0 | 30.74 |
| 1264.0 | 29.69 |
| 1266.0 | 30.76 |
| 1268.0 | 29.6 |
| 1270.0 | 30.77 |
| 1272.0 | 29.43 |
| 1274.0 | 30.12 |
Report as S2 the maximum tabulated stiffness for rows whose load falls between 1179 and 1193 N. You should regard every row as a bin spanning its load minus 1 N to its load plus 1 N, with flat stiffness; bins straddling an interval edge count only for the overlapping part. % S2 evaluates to 32.5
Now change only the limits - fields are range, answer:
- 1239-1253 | 32.05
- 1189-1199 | 33.89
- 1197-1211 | 35.38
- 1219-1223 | 32.73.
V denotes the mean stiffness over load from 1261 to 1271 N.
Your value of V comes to 30.3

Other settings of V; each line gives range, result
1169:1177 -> 32.5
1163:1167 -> 31.7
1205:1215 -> 33.1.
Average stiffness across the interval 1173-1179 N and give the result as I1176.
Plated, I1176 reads 32.9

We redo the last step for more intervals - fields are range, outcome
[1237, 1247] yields 29.9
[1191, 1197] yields 32.4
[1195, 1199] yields 32.9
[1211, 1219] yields 32.9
